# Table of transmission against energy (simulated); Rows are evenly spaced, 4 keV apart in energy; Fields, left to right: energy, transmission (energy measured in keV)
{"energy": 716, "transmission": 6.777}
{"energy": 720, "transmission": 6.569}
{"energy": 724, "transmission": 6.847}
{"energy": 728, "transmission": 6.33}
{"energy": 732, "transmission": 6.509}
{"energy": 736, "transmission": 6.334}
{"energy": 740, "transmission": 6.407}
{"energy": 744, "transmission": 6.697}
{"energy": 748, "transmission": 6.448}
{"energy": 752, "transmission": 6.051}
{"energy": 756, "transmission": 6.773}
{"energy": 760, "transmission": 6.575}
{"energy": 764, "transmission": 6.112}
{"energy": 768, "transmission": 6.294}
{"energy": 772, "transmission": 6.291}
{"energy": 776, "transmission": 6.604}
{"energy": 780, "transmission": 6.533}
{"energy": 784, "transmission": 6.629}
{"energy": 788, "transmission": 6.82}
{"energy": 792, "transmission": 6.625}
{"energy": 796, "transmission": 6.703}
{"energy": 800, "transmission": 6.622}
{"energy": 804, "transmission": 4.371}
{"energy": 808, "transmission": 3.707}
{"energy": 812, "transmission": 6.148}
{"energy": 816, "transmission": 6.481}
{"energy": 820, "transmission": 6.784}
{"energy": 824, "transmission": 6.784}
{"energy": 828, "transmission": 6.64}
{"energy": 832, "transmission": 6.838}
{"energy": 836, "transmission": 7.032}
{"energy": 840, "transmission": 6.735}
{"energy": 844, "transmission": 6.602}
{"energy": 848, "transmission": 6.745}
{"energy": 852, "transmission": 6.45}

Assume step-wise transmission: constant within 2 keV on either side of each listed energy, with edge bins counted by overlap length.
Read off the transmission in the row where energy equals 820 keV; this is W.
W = 6.784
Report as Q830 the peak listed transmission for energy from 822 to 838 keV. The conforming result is 7.032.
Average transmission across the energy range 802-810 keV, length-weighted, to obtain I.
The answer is 4.04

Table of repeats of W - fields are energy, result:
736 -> 6.334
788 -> 6.82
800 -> 6.622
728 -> 6.33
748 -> 6.448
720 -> 6.569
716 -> 6.777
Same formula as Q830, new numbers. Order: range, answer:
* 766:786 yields 6.629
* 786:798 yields 6.82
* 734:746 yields 6.697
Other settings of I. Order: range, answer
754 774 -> 6.41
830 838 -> 6.94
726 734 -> 6.42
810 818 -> 6.31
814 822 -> 6.63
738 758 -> 6.48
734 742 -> 6.37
